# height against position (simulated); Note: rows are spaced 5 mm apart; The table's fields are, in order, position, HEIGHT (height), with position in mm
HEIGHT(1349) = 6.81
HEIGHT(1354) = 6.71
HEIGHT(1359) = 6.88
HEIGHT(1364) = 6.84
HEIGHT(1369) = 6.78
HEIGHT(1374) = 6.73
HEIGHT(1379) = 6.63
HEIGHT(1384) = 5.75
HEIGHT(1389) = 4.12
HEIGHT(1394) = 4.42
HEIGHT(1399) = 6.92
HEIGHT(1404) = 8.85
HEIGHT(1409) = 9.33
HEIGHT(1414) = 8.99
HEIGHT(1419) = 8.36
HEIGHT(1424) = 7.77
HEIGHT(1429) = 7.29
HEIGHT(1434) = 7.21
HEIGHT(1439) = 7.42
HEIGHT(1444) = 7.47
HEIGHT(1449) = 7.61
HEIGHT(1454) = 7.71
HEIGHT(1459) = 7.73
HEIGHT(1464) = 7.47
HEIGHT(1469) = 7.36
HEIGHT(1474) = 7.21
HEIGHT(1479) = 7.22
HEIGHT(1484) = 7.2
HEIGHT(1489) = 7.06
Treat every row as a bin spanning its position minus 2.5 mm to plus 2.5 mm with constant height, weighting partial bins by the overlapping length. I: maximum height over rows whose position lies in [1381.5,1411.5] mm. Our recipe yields 9.33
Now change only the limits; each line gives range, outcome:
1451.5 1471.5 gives 7.73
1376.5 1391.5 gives 6.63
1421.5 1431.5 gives 7.77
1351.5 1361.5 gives 6.88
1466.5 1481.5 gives 7.36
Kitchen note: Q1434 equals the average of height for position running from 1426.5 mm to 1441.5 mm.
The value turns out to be 7.31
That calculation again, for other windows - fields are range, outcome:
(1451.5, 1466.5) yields 7.64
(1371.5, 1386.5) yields 6.37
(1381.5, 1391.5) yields 4.94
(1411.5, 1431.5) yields 8.1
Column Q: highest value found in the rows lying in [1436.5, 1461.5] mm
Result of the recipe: 7.73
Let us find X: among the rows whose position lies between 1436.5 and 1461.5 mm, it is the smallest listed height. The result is 7.42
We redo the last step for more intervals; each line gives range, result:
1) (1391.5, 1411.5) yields 4.42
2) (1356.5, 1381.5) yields 6.63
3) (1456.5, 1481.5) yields 7.21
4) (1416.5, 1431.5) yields 7.29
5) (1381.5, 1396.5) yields 4.12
